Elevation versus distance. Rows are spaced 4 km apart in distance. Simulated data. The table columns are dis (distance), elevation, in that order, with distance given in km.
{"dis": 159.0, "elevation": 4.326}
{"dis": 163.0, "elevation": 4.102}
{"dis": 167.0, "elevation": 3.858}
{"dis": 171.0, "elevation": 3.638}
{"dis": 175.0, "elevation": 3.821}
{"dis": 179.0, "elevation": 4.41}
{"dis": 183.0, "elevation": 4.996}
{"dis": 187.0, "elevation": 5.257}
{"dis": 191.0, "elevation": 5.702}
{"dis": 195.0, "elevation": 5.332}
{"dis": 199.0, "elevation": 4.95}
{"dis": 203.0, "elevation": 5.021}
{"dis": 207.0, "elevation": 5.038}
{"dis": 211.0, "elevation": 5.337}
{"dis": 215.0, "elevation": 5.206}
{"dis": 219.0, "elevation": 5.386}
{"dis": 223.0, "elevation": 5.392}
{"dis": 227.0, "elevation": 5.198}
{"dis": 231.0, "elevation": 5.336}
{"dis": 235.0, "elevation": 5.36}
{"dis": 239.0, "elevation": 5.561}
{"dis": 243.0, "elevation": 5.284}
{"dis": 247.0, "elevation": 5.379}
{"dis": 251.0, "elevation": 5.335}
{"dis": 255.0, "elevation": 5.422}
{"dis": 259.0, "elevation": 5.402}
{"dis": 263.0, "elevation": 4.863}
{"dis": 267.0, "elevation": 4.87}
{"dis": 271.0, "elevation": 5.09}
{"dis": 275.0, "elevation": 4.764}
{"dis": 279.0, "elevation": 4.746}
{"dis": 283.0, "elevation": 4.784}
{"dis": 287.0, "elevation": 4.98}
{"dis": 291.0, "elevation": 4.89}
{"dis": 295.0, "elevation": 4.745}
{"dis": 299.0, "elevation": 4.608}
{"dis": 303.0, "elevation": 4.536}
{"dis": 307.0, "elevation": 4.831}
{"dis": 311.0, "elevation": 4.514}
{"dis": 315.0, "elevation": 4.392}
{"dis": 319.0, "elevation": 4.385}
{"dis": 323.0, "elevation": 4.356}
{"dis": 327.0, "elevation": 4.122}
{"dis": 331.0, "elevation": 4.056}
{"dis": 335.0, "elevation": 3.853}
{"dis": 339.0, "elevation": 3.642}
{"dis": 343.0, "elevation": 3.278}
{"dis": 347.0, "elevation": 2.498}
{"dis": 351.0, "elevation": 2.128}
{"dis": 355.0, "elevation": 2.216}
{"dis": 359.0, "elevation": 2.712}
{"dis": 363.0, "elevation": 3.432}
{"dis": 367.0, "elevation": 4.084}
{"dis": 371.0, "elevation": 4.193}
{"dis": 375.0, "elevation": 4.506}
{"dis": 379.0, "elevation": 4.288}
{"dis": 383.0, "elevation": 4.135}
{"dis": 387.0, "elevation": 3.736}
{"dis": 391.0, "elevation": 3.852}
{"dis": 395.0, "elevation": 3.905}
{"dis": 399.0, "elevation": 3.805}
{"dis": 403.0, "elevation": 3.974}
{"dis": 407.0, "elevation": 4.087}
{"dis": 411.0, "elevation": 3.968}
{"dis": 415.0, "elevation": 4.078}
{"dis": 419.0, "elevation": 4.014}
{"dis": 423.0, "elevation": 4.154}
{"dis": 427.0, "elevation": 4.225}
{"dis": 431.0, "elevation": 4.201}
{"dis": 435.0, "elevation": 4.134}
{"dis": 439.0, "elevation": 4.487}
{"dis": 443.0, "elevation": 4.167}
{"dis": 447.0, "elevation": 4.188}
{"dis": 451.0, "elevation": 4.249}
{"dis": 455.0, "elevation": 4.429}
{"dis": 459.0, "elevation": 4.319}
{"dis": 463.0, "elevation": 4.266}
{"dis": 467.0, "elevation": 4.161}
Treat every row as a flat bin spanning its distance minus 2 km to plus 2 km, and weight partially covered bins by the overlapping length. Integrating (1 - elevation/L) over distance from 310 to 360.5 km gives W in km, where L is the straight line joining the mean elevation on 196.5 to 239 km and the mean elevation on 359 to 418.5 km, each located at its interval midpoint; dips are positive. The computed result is 9.71 km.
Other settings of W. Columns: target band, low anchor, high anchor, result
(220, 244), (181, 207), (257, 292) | -1.4 km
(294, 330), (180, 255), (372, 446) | 1.7 km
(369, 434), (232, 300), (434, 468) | 6.0 km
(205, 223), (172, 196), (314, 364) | -2.7 km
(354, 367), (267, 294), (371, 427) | 3.9 km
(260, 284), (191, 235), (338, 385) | -1.9 km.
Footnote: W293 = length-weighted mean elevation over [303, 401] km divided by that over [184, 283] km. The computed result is 0.73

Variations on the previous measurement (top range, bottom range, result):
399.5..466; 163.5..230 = 0.85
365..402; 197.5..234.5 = 0.78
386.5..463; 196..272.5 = 0.79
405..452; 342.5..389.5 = 1.21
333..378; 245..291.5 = 0.66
